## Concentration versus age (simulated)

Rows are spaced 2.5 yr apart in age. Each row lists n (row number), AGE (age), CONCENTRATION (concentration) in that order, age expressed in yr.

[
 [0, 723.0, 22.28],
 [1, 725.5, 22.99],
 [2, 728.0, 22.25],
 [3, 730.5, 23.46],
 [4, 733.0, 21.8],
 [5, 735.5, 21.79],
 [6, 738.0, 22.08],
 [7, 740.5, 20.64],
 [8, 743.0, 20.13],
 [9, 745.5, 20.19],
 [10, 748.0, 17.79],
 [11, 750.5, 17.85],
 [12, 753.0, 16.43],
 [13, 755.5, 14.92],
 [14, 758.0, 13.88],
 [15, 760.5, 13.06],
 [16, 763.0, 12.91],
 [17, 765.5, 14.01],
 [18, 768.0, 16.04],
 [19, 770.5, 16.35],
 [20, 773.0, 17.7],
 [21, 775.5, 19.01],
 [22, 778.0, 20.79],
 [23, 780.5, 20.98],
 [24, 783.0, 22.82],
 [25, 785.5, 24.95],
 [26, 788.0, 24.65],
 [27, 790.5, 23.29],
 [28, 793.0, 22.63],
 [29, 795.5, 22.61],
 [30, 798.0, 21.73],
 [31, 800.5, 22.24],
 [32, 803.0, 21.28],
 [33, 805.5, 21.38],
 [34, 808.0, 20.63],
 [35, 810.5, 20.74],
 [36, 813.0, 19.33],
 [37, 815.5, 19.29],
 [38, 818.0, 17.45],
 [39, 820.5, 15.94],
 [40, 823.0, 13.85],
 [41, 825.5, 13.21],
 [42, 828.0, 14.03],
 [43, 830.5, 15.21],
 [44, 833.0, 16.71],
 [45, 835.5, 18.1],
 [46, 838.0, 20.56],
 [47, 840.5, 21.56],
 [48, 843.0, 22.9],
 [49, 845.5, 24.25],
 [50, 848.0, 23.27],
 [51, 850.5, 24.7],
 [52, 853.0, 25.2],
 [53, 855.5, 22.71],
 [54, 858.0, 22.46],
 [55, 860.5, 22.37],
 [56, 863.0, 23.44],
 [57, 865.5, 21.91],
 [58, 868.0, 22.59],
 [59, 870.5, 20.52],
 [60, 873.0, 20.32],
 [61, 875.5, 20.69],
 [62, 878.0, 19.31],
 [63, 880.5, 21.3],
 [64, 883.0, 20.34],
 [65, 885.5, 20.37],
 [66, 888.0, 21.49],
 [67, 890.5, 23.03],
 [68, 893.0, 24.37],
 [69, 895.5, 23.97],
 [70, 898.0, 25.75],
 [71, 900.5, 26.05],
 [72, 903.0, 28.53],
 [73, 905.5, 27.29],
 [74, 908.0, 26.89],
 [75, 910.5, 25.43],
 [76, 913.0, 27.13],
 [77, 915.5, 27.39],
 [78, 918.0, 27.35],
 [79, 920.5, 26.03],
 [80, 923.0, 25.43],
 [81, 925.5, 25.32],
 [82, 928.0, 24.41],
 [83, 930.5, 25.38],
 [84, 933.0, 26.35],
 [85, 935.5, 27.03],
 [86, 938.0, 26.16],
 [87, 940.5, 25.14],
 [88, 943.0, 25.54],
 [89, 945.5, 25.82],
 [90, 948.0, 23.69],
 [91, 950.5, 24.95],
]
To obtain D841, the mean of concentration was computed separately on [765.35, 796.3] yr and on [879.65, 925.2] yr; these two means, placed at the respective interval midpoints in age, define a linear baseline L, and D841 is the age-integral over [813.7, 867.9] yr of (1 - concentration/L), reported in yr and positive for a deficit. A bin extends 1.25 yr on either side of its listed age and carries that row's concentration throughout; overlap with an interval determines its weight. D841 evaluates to 6.70 yr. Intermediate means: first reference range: 20.6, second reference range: 24.9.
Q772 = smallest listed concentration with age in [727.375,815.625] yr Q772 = 12.91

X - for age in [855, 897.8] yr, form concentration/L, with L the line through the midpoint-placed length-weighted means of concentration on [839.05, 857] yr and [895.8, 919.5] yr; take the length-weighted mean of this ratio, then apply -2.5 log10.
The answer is 0.144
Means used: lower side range 23.5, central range 21.9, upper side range 26.7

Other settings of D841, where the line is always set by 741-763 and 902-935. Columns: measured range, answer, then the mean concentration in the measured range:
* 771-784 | -1.3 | 20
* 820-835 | 4.4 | 14.9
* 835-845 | 0.3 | 21.2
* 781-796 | -3.7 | 23.4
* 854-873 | 0.8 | 22.2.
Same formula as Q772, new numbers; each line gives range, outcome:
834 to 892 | 18.1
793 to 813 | 19.33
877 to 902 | 19.31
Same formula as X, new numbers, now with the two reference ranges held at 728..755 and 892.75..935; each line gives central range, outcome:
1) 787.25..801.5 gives -0.040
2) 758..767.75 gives 0.461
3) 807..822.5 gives 0.214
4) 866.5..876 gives 0.170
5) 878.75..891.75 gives 0.183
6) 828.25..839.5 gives 0.320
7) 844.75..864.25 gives 0.024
